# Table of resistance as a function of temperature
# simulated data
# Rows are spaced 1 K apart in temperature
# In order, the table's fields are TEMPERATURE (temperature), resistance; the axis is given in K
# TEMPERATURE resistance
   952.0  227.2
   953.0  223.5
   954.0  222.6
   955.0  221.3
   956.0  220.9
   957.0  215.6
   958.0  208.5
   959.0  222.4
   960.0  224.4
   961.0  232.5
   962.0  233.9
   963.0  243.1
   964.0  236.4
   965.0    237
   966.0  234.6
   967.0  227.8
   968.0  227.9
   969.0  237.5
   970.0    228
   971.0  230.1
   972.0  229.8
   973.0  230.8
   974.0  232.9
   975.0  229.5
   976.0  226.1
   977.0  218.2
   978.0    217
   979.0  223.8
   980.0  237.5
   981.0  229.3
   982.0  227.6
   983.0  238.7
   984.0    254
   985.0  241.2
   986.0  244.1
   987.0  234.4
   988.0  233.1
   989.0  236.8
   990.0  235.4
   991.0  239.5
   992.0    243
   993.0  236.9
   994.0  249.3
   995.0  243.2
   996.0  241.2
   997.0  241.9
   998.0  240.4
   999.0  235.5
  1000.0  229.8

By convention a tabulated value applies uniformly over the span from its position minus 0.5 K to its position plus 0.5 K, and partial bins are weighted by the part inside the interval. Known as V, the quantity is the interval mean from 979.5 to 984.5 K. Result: 237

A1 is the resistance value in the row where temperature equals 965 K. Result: 237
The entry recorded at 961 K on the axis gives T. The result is 232.5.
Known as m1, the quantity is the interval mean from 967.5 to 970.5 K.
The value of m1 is 231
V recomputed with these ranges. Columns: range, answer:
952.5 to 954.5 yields 223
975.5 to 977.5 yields 222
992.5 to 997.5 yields 242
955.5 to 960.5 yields 218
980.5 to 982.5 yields 228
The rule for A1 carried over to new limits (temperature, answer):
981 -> 229.3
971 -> 230.1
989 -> 236.8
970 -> 228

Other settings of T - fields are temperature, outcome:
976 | 226.1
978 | 217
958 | 208.5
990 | 235.4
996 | 241.2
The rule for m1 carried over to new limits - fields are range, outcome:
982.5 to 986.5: 244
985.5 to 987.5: 239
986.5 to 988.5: 234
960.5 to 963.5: 236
